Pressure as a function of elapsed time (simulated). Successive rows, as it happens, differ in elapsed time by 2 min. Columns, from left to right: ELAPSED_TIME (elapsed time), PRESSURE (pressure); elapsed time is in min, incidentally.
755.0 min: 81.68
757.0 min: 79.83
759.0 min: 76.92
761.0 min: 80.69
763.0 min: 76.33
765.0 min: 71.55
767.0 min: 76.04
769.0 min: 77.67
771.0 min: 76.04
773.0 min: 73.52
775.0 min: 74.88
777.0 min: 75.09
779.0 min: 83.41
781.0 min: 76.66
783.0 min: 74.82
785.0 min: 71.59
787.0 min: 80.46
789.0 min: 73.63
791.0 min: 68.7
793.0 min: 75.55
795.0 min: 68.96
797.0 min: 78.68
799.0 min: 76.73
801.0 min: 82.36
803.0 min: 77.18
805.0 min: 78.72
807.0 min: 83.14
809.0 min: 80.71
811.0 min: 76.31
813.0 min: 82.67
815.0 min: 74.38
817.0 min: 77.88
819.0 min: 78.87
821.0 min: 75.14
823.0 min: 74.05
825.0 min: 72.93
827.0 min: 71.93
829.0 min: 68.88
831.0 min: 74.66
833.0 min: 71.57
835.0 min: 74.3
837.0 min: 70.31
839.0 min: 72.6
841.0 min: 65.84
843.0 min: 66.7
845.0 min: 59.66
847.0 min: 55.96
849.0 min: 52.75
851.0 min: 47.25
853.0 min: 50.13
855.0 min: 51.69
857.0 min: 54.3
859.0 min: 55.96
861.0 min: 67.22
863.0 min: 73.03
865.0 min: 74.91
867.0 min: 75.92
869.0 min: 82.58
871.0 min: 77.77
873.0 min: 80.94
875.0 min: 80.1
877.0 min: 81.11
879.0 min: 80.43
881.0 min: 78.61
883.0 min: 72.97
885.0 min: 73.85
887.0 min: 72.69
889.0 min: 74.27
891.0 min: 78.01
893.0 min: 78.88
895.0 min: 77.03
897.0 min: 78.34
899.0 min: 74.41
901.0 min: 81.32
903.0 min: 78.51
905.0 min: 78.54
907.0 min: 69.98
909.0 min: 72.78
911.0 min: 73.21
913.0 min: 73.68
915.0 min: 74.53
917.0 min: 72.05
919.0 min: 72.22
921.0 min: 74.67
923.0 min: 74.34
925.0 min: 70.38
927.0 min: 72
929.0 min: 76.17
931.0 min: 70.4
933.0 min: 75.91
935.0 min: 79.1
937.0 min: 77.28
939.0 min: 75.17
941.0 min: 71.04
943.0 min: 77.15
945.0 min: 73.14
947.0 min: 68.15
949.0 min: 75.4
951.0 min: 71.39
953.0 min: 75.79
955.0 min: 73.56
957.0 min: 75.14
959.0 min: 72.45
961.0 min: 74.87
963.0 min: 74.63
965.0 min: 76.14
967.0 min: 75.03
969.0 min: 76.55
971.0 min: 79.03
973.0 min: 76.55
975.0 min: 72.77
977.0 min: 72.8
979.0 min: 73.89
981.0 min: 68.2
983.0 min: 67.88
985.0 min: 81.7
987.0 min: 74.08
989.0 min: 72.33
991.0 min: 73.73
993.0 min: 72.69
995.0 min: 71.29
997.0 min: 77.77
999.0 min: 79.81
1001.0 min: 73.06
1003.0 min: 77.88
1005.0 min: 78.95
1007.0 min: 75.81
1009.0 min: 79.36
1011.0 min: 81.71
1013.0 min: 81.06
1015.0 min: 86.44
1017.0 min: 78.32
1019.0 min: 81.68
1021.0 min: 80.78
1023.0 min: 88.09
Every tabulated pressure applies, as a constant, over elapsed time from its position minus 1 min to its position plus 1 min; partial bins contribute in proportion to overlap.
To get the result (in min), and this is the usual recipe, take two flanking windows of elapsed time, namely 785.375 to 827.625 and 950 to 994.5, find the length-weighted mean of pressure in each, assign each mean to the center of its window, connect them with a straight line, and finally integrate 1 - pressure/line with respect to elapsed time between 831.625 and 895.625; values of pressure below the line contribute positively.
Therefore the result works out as 5.1 min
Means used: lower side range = 76.6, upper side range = 74.1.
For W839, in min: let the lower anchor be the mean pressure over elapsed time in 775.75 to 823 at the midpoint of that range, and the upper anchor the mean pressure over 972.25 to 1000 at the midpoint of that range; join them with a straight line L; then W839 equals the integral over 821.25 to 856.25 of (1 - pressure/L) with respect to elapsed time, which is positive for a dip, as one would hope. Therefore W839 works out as 5.2 min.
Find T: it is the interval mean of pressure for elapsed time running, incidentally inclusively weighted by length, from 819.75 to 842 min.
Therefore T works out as 72.1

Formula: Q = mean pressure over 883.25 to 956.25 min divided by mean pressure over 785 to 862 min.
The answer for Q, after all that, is 1.06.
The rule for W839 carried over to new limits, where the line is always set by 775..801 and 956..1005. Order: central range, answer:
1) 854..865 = 2.0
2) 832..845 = 1.0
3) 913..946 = 0.4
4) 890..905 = -0.6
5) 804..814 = -0.6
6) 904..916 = 0.2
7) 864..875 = -0.5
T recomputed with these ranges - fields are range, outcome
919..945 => 74.3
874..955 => 75.1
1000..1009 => 76.8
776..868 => 71.2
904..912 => 73.6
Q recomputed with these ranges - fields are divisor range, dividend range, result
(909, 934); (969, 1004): 1.02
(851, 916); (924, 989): 1.02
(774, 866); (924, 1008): 1.05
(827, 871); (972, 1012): 1.15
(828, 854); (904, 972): 1.16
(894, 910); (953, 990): 0.97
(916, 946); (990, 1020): 1.05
